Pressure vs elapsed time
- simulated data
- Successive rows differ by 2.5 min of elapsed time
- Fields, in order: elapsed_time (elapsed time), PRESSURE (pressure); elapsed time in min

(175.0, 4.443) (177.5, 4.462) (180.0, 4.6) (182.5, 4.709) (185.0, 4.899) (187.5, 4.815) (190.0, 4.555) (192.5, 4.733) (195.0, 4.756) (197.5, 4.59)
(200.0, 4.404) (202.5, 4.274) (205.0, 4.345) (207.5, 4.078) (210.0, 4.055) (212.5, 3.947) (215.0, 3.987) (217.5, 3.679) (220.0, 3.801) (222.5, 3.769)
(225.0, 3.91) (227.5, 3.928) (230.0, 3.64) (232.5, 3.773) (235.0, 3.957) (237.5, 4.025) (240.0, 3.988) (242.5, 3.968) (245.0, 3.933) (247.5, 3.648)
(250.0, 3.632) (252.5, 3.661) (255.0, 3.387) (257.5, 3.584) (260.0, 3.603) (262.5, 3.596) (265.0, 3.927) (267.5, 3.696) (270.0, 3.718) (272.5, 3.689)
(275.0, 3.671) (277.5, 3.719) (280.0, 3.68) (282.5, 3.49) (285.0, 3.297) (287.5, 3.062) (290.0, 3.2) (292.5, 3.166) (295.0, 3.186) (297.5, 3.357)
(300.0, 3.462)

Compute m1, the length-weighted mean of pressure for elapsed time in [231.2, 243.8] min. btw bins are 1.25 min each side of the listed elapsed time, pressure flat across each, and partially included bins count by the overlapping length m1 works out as 3.94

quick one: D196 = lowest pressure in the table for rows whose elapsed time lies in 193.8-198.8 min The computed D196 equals 4.59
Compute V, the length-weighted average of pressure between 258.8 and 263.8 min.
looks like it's 3.6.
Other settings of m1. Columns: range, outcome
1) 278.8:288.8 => 3.38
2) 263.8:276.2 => 3.74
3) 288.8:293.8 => 3.18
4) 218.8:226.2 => 3.83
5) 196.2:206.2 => 4.41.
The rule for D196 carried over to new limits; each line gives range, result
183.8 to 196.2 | 4.555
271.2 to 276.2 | 3.671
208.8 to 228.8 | 3.679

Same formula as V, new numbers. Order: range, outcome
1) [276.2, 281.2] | 3.7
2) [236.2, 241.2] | 4.01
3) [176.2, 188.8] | 4.7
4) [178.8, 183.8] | 4.66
